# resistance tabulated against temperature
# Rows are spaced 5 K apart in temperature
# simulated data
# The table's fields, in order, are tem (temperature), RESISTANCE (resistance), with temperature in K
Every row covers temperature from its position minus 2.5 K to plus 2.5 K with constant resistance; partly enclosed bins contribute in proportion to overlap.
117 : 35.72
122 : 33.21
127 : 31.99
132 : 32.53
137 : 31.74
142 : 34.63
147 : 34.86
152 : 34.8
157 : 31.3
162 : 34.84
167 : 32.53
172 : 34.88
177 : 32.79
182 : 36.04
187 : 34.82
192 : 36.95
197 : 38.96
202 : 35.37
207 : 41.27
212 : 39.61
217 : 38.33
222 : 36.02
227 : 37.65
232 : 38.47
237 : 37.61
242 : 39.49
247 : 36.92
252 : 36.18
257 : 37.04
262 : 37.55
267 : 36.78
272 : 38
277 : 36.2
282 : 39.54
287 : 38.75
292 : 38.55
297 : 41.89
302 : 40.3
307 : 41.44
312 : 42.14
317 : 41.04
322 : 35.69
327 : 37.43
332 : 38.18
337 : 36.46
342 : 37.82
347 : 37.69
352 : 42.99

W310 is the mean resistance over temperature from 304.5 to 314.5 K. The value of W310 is 41.8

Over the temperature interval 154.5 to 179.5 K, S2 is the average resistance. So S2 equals 33.3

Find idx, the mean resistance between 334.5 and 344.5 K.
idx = 37.1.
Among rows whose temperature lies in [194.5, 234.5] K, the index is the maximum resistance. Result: 41.27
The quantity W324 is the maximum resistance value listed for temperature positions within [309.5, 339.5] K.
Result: 42.14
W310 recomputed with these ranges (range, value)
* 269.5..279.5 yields 37.1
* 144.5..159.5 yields 33.7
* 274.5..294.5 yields 38.3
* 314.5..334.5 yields 38.1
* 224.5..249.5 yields 38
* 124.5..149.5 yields 33.1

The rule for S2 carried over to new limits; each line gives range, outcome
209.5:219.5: 39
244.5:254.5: 36.5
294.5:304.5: 41.1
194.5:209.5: 38.5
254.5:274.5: 37.3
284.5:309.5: 40.2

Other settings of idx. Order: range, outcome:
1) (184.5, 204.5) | 36.5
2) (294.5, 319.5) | 41.4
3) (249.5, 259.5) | 36.6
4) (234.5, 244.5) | 38.5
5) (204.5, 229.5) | 38.6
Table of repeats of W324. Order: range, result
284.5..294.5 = 38.75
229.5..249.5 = 39.49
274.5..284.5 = 39.54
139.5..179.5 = 34.88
